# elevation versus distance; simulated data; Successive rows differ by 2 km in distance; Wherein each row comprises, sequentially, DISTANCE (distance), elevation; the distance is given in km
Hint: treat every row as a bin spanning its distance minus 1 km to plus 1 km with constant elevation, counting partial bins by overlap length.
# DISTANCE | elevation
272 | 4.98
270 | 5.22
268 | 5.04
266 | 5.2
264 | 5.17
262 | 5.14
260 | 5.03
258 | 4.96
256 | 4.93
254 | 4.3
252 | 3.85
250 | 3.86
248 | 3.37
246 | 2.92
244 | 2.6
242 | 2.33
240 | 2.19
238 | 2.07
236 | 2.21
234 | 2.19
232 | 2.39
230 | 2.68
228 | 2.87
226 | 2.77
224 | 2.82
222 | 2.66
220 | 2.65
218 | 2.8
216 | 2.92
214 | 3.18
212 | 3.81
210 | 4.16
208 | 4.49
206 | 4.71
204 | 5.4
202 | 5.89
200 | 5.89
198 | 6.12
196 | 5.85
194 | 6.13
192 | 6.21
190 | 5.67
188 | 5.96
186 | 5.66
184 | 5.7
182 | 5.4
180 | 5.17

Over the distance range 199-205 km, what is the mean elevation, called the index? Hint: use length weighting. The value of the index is 5.73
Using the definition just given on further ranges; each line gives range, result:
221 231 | 2.76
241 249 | 2.81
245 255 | 3.66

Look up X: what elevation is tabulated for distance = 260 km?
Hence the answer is 5.03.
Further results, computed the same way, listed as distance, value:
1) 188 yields 5.96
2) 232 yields 2.39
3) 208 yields 4.49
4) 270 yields 5.22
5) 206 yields 4.71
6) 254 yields 4.3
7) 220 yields 2.65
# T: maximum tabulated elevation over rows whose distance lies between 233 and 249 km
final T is 3.37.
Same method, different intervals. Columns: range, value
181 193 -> 6.21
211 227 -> 3.81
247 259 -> 4.96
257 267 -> 5.2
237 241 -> 2.19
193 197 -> 6.13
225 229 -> 2.87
